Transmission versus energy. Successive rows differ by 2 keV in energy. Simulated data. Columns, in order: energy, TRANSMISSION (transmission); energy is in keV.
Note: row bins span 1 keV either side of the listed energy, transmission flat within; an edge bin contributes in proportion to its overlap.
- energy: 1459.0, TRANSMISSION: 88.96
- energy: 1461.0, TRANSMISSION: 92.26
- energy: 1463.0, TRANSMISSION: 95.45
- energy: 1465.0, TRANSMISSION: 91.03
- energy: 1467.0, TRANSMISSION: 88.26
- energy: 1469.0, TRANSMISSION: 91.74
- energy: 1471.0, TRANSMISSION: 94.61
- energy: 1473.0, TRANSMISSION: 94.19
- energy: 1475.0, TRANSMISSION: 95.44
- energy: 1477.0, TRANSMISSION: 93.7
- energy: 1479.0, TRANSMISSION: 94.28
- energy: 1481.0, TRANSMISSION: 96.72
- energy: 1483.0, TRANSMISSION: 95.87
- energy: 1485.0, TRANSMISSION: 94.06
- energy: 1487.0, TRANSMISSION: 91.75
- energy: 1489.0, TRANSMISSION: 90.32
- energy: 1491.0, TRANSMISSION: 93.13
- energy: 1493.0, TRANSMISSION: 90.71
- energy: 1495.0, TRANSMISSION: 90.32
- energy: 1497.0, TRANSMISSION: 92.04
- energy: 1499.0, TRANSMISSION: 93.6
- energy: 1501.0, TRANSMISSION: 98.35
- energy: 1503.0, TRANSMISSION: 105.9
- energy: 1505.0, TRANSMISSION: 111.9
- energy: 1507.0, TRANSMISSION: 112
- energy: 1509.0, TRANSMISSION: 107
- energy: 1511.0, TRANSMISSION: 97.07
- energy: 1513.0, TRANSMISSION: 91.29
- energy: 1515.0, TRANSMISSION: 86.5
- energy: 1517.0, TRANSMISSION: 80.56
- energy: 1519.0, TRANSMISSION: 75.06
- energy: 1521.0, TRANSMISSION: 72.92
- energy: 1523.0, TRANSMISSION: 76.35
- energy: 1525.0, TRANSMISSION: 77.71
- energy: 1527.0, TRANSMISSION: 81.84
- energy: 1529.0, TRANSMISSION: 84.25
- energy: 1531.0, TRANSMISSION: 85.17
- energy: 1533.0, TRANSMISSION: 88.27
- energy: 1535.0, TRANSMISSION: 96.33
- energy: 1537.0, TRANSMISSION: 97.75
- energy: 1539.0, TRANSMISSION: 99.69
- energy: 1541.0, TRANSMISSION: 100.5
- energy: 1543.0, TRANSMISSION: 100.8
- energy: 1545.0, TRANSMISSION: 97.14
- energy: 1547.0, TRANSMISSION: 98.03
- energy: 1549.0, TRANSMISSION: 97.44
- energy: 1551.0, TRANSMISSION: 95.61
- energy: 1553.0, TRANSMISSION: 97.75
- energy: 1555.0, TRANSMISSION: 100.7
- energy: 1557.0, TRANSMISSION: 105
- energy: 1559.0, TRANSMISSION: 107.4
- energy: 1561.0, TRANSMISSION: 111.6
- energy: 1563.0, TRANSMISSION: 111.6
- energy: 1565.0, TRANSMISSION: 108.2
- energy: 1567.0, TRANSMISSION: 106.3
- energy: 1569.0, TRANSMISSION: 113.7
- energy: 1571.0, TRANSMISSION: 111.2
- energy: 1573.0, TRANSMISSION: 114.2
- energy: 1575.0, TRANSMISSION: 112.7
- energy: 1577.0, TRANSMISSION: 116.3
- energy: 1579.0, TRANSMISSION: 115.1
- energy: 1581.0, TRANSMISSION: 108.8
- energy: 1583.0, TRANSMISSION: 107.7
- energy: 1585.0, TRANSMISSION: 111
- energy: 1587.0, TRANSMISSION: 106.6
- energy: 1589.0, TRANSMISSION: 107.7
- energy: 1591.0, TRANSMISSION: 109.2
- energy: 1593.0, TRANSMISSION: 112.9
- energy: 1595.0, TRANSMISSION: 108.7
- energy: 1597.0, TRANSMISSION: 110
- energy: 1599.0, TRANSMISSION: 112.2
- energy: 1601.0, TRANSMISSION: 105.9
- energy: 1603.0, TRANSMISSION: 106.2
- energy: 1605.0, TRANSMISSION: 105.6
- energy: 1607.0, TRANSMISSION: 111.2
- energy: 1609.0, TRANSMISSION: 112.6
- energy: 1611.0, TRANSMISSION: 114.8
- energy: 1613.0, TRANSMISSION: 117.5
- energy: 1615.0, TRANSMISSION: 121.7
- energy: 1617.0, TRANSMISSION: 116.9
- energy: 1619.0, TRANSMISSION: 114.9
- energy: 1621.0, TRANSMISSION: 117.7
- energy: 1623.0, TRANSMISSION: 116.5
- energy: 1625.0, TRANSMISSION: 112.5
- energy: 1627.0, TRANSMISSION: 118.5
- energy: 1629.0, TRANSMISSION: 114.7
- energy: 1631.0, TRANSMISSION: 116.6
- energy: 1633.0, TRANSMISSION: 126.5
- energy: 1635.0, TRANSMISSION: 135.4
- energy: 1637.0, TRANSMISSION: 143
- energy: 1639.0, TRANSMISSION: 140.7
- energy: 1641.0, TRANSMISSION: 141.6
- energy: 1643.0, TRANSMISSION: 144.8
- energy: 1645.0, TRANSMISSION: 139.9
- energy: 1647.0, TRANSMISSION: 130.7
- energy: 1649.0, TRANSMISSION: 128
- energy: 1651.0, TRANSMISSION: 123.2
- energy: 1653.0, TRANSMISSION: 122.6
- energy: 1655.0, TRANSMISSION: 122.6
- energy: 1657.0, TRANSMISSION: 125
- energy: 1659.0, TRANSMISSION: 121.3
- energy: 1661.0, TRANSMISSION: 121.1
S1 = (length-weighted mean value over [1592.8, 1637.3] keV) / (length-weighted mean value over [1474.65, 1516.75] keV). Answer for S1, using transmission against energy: 1.21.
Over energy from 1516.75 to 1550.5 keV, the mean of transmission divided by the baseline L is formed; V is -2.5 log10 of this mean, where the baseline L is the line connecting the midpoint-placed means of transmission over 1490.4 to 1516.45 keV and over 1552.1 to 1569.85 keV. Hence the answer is 0.15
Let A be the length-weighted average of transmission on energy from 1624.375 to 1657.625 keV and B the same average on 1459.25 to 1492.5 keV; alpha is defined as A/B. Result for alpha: 1.4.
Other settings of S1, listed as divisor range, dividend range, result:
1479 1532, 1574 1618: 1.22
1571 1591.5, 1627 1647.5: 1.20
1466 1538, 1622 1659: 1.39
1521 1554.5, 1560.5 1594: 1.21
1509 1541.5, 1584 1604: 1.25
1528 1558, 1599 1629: 1.18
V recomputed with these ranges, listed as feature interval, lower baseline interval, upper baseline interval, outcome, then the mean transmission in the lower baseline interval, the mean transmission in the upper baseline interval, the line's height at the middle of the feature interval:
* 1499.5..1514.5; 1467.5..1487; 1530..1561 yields -0.07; 94.2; 98.3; 96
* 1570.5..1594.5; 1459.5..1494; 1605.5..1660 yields 0.03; 93.1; 124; 114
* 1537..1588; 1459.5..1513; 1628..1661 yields 0.06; 95.7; 130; 112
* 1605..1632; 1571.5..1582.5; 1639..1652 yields 0.10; 113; 135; 126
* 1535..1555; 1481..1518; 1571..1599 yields 0.06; 95.7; 111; 104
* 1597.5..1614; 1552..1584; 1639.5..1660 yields 0.08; 109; 130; 119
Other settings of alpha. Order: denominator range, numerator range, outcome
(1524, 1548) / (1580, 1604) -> 1.18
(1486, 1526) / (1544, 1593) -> 1.17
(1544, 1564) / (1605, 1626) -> 1.13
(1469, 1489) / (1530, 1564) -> 1.06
